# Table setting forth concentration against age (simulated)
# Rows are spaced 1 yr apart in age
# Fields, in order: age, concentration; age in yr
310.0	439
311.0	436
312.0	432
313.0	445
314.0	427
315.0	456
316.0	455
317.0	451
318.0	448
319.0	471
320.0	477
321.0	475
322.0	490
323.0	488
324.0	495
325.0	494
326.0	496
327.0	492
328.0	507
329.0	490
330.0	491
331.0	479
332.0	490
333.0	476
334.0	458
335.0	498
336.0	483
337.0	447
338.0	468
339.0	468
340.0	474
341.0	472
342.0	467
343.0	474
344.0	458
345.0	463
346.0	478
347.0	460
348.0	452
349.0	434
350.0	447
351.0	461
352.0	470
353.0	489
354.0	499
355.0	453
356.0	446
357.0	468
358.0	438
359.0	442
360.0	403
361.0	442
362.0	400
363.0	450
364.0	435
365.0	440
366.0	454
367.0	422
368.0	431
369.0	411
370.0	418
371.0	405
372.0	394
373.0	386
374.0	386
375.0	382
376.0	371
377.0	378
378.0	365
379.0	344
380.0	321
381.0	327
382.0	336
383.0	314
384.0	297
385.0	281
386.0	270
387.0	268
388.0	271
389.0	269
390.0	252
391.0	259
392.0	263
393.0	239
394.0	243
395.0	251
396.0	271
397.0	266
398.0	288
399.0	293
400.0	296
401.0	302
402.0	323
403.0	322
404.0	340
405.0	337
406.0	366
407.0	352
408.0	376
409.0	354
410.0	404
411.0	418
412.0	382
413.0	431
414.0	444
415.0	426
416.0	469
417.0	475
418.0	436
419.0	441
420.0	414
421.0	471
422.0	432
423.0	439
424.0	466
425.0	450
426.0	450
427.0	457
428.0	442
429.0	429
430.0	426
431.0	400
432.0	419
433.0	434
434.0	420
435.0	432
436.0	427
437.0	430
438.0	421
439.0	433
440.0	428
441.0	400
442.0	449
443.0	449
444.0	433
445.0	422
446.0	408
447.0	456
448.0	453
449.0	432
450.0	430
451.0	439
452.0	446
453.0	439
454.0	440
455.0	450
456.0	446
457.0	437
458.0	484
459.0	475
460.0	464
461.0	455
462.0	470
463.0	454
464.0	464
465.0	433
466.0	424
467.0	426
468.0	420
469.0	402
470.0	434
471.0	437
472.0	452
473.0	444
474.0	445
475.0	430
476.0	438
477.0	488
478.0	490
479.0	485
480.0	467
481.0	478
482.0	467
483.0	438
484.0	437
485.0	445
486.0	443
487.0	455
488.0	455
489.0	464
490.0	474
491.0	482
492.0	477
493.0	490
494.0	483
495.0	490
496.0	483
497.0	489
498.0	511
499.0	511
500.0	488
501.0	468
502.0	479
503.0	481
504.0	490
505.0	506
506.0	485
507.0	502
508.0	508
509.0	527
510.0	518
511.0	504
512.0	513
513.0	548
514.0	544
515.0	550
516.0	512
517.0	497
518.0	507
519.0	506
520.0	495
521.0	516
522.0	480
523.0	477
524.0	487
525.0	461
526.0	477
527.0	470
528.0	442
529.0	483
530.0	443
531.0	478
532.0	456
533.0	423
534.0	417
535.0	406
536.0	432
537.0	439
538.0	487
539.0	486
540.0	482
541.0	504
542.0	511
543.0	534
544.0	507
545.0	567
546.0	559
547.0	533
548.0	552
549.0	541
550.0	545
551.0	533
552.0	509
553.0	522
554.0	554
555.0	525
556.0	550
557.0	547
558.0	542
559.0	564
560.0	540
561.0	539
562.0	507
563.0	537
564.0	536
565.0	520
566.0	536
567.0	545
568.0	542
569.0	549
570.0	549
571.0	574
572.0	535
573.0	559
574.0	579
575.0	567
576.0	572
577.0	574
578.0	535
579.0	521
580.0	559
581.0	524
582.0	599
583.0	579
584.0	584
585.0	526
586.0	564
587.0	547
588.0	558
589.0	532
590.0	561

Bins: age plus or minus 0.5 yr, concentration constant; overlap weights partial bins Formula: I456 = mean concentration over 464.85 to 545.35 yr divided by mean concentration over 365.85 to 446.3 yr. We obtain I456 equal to 1.27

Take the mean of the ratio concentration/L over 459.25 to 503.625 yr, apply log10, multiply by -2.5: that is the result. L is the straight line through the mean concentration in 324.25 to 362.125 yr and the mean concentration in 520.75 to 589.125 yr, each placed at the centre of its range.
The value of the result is 0.09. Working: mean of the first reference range 467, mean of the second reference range 521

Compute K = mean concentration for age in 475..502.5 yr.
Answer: 472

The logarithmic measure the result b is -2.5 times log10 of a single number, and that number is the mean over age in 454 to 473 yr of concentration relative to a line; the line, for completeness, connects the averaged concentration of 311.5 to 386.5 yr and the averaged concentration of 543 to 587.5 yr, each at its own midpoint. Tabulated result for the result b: 0.11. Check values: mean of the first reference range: 437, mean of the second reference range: 546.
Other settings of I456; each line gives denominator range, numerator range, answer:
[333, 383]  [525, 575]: 1.19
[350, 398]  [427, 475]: 1.19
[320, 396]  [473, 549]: 1.17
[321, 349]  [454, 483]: 0.95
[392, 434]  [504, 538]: 1.27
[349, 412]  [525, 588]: 1.44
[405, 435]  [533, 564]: 1.21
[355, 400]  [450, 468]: 1.27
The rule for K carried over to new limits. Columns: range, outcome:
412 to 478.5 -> 440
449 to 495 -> 453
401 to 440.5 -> 414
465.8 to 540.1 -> 474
